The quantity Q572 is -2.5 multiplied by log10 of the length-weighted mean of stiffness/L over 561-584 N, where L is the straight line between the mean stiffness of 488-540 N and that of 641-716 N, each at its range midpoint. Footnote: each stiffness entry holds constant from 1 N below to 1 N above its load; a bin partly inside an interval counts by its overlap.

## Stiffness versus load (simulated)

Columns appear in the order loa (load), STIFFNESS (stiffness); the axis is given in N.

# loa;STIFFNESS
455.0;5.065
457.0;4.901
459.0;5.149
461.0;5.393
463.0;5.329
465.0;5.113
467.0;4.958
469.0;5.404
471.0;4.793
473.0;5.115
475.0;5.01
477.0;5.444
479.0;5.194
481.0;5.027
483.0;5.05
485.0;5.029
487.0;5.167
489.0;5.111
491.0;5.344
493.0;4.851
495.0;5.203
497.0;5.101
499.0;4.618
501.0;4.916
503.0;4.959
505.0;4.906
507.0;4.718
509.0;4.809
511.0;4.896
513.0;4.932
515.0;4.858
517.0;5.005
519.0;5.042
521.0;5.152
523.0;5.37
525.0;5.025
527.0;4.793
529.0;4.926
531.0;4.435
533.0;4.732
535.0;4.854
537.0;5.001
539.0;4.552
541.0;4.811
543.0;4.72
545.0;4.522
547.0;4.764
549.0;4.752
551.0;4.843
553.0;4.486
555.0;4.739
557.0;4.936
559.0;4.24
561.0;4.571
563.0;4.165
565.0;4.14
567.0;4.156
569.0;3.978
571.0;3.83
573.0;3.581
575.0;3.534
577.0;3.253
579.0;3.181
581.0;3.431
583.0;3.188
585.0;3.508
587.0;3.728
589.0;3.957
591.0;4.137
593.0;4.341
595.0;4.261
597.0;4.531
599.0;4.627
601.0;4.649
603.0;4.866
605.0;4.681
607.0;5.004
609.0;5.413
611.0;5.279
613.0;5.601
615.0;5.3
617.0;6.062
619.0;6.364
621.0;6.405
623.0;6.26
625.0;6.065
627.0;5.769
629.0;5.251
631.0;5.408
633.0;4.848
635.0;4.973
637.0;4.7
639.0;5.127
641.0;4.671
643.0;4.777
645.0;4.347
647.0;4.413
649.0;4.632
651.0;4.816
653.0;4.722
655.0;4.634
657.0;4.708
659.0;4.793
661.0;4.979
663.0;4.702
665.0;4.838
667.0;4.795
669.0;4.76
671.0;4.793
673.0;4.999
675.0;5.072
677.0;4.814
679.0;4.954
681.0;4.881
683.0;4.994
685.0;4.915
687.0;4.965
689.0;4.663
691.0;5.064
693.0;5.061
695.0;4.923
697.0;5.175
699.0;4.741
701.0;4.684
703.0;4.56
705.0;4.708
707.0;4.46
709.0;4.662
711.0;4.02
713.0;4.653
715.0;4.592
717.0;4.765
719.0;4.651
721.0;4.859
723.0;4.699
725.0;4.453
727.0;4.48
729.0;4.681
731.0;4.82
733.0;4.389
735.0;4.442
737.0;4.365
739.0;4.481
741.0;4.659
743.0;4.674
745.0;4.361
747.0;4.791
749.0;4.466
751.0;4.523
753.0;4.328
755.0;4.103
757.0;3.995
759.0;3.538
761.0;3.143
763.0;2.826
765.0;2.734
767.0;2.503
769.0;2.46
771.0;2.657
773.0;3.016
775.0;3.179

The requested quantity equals 0.29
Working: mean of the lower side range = 4.93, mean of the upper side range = 4.76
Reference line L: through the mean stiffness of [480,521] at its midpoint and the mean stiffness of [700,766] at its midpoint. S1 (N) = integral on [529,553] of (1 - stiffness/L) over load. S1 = 0.7 N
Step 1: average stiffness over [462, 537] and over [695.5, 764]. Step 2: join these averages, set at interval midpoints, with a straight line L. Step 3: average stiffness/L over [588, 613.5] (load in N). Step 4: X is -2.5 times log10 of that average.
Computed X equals 0.01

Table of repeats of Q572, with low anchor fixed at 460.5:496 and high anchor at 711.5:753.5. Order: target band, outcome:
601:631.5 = -0.152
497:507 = 0.049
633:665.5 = 0.004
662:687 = -0.040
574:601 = 0.260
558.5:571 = 0.184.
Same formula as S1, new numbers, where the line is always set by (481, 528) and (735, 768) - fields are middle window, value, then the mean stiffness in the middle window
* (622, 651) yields -4.05 N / 5.08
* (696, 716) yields -2.19 N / 4.63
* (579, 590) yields 2.68 N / 3.53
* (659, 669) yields -1.10 N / 4.82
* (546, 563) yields 0.54 N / 4.64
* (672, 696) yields -3.85 N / 4.94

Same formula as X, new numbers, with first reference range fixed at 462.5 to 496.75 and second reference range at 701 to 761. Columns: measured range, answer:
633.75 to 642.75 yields -0.03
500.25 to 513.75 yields 0.04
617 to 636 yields -0.20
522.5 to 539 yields 0.03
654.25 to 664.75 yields -0.03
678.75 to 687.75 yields -0.08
